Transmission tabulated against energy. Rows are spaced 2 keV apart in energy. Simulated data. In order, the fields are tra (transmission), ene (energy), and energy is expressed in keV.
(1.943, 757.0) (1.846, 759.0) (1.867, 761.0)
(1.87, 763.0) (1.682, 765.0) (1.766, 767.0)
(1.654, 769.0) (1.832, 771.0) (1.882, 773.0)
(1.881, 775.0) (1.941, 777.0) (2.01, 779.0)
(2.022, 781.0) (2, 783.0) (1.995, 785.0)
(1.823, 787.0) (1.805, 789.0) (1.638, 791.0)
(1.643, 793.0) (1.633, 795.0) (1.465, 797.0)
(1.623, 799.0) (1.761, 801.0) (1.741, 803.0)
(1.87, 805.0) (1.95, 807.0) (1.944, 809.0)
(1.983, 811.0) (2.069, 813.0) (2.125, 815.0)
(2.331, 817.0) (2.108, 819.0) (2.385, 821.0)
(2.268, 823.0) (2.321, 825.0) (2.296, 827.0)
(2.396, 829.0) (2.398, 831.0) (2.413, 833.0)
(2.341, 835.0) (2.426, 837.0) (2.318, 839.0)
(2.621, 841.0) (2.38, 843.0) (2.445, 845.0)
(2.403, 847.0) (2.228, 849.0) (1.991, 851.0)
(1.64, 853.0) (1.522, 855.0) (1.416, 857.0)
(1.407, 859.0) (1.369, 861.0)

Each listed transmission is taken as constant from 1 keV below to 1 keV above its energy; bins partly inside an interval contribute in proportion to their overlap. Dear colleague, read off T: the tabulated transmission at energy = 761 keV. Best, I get 1.867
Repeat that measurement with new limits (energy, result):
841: 2.621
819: 2.108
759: 1.846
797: 1.465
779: 2.01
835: 2.341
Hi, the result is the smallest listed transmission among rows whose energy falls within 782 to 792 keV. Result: 1.638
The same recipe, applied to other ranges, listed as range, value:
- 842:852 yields 1.991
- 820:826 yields 2.268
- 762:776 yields 1.654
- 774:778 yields 1.881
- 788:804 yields 1.465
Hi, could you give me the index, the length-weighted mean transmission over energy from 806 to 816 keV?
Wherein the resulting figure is 2.01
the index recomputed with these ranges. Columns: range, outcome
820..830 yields 2.33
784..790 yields 1.87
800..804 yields 1.75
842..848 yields 2.41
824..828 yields 2.31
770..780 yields 1.91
